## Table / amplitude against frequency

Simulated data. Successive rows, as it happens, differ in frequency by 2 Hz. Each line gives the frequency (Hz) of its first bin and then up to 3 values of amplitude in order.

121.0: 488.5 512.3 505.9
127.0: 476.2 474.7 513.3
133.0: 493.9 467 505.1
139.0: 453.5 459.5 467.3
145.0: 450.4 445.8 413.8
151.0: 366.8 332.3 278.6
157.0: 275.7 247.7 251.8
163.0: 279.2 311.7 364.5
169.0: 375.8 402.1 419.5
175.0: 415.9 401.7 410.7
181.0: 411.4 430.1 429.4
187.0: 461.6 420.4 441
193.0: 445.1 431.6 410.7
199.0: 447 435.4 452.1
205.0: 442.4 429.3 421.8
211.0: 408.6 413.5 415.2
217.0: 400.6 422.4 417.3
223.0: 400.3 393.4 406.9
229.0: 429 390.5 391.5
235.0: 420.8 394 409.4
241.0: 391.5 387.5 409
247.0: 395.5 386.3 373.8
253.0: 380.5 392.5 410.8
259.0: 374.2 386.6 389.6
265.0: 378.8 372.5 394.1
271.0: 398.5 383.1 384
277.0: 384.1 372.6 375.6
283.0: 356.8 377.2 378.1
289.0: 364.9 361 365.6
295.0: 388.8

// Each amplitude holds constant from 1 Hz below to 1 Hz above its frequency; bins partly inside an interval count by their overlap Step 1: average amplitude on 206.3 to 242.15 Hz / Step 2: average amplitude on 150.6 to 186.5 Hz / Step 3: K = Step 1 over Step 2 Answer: 1.1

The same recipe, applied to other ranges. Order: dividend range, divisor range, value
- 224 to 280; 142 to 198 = 1.02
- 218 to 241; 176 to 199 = 0.95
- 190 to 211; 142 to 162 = 1.23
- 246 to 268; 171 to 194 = 0.91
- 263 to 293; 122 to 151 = 0.80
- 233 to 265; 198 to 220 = 0.92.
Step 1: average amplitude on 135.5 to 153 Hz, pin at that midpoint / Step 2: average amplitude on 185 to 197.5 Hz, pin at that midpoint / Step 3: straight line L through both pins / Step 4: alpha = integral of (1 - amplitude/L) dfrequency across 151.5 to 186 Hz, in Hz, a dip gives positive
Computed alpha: 6.5 Hz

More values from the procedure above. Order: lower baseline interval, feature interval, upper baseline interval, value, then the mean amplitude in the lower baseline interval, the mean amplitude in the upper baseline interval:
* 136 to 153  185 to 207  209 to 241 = -1.01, 439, 408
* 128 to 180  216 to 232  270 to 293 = -0.96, 395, 376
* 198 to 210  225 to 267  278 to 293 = 0.85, 438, 369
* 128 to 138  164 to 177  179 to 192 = 1.87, 491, 431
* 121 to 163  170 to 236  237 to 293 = -3.17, 418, 384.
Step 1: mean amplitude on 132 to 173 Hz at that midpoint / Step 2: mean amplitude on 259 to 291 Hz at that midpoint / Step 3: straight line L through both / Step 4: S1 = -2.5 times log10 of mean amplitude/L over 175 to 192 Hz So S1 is -0.12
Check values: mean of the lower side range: 383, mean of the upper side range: 379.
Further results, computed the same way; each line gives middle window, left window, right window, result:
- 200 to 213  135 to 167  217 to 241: -0.089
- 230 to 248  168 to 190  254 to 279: -0.008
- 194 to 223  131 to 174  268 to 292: -0.111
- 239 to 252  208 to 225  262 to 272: 0.014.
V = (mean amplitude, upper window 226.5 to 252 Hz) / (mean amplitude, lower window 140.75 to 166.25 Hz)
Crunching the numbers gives 1.14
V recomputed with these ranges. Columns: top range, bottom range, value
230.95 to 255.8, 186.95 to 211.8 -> 0.91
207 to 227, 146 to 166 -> 1.28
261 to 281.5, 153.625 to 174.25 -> 1.19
